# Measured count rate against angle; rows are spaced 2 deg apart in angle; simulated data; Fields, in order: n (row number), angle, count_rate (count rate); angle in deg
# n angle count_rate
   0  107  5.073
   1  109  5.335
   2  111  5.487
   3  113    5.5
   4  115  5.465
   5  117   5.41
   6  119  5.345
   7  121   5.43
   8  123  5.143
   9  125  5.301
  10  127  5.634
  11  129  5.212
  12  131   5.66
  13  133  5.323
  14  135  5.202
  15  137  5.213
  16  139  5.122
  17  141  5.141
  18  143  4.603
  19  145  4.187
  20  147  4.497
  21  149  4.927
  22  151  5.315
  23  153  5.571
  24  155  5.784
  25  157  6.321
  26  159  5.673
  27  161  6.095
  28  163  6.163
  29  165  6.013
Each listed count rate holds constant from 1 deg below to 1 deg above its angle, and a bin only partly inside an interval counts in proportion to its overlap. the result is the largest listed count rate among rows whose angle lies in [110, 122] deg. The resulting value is 5.5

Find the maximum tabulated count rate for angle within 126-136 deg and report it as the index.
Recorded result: 5.66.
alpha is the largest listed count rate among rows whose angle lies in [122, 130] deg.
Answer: 5.634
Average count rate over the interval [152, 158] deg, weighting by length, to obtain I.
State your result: 5.89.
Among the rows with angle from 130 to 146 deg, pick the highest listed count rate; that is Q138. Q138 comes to 5.66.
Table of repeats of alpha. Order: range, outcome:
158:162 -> 6.095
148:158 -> 6.321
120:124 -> 5.43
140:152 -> 5.315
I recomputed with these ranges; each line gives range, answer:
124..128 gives 5.47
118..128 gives 5.37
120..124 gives 5.29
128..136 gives 5.35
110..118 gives 5.47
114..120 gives 5.41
